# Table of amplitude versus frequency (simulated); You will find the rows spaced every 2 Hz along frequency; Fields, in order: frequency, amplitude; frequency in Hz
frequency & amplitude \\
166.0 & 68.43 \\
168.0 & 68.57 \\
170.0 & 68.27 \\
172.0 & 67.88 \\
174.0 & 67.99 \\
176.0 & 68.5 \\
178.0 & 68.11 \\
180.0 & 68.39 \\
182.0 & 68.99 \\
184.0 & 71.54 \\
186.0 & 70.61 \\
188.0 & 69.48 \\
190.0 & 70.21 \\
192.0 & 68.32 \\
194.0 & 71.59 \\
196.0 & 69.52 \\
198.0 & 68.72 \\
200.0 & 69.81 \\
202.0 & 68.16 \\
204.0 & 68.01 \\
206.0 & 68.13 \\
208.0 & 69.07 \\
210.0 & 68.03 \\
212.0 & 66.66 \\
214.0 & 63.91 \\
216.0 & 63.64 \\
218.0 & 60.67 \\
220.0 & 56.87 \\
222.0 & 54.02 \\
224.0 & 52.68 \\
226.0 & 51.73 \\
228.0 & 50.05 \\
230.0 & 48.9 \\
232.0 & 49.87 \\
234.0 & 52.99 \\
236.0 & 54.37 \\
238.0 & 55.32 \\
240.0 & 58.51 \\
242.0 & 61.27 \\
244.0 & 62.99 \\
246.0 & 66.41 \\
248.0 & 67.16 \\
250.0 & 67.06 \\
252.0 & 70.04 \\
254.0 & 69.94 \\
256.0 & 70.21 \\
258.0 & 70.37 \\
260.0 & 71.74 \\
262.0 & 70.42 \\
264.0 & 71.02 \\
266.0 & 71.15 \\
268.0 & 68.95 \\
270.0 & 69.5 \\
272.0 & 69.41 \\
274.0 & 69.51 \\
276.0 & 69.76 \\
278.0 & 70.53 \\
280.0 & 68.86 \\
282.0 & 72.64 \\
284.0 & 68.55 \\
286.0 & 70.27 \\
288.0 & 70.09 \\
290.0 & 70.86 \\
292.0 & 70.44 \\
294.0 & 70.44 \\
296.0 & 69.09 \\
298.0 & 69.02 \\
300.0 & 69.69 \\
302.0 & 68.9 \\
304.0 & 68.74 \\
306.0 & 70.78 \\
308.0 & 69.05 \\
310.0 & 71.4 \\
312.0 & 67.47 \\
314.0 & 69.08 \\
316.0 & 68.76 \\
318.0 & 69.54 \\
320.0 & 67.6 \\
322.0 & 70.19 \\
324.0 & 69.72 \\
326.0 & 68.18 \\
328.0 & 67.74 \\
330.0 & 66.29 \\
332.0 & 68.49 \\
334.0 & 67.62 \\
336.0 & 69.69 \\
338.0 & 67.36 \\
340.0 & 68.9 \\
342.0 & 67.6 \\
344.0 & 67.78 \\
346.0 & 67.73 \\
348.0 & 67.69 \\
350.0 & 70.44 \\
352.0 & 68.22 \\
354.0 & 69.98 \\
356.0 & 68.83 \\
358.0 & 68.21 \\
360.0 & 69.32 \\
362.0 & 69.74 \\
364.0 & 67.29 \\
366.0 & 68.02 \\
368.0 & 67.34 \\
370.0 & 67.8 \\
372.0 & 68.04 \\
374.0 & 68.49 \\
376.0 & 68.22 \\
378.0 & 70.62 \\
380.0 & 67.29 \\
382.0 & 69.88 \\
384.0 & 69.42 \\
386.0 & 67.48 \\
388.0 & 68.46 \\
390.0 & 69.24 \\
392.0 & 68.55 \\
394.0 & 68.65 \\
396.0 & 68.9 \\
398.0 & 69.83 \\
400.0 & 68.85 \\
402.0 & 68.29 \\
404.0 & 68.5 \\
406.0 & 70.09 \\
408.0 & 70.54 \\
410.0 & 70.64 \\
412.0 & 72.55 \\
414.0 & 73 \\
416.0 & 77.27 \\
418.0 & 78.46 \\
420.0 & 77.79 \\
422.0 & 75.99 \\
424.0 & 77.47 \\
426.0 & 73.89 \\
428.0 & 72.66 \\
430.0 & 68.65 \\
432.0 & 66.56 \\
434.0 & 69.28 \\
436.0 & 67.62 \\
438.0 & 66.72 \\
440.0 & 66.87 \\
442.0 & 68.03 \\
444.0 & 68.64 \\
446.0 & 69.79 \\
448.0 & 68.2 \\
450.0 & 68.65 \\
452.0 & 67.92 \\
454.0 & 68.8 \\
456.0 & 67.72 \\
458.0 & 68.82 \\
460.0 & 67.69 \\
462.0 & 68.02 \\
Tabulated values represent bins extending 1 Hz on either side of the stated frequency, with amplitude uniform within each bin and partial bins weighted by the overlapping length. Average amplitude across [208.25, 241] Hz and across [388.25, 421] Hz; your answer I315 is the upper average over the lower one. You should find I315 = 1.25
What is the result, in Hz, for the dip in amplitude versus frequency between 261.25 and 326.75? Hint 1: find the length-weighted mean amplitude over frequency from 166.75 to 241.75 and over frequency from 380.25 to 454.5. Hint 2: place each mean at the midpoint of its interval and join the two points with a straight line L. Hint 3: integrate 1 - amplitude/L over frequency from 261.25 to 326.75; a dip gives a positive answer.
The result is -3.2 Hz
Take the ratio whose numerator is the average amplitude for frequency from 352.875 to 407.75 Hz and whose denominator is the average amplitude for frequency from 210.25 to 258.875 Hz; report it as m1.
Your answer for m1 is 1.14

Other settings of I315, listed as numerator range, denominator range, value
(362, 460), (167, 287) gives 1.06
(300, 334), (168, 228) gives 1.04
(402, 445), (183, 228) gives 1.10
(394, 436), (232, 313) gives 1.06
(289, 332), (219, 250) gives 1.22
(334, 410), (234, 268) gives 1.04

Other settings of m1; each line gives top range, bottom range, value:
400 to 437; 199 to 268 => 1.14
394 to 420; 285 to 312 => 1.02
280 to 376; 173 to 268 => 1.06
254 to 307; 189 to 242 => 1.14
